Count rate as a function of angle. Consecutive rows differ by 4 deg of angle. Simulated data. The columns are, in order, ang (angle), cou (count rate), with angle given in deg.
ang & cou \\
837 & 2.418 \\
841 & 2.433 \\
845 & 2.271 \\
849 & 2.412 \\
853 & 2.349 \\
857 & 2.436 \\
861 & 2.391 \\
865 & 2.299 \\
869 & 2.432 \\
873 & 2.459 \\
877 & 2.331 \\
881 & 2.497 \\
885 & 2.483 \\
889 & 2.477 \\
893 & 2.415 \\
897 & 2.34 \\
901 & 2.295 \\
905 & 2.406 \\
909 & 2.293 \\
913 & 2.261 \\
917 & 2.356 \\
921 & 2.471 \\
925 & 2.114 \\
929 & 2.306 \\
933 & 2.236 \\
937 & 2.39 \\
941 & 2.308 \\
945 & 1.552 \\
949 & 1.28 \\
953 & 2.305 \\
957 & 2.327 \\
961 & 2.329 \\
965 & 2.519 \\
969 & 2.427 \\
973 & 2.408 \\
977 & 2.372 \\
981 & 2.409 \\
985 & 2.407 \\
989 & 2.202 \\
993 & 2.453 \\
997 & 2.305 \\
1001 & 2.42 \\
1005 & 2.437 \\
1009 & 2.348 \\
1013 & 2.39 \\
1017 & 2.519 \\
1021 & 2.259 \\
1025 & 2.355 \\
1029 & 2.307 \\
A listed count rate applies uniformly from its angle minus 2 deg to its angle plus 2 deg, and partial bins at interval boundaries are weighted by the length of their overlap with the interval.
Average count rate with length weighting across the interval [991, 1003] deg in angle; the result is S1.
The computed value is 2.39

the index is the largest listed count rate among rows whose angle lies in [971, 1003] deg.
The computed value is 2.453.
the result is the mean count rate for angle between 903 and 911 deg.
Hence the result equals 2.35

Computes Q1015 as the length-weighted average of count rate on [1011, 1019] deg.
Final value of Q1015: 2.45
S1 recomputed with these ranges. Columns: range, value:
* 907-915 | 2.28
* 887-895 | 2.45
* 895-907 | 2.35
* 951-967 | 2.37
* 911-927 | 2.3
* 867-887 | 2.44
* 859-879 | 2.38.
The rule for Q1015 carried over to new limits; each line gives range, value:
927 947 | 2.16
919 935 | 2.28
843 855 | 2.34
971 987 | 2.4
